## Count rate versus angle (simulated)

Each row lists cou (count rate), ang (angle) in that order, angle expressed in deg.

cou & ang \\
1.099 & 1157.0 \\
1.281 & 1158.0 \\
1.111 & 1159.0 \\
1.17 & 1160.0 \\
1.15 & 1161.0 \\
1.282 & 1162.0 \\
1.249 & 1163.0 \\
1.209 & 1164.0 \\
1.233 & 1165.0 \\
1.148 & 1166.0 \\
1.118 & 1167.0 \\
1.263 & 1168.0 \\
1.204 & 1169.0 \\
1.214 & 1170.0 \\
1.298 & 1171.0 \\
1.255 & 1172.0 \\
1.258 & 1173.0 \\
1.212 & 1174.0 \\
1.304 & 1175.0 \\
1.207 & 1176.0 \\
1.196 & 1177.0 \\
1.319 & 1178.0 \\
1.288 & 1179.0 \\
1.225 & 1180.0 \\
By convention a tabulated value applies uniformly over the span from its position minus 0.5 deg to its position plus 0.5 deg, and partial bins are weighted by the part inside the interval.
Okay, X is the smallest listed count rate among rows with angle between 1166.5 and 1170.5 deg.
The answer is 1.118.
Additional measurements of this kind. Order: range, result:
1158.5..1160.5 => 1.111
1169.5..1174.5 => 1.212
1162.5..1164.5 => 1.209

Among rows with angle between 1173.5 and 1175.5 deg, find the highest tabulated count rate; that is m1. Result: 1.304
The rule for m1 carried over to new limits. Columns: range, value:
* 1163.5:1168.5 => 1.263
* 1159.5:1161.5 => 1.17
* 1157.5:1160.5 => 1.281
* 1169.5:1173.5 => 1.298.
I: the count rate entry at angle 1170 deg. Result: 1.214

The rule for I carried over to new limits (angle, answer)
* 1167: 1.118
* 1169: 1.204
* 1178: 1.319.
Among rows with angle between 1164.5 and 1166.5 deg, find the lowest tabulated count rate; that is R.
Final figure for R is 1.148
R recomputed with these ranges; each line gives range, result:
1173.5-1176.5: 1.207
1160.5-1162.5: 1.15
